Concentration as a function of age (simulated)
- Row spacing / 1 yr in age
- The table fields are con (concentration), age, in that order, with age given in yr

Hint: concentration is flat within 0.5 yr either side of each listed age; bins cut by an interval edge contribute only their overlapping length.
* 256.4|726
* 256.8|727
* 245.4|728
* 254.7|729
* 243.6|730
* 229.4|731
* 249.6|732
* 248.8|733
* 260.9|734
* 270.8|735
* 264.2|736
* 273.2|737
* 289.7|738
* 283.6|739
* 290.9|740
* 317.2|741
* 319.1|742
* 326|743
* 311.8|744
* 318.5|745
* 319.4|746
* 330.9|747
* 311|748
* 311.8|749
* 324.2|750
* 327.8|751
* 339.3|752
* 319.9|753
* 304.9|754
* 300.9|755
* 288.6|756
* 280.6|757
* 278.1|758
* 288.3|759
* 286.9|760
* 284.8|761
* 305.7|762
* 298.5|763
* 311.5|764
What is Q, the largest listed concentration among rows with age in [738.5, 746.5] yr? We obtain 326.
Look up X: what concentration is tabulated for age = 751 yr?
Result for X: 327.8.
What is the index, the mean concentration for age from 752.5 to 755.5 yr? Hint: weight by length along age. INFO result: 309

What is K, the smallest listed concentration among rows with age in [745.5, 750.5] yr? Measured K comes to 311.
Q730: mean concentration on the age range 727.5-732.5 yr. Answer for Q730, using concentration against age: 245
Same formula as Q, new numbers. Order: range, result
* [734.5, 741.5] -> 317.2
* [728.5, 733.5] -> 254.7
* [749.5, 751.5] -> 327.8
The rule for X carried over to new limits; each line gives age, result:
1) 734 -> 260.9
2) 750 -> 324.2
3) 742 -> 319.1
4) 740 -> 290.9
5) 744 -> 311.8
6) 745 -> 318.5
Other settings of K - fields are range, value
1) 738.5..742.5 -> 283.6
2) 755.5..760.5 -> 278.1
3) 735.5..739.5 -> 264.2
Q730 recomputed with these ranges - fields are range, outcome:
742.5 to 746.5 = 319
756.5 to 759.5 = 282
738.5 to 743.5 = 307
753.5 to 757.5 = 294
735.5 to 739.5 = 278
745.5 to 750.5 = 319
